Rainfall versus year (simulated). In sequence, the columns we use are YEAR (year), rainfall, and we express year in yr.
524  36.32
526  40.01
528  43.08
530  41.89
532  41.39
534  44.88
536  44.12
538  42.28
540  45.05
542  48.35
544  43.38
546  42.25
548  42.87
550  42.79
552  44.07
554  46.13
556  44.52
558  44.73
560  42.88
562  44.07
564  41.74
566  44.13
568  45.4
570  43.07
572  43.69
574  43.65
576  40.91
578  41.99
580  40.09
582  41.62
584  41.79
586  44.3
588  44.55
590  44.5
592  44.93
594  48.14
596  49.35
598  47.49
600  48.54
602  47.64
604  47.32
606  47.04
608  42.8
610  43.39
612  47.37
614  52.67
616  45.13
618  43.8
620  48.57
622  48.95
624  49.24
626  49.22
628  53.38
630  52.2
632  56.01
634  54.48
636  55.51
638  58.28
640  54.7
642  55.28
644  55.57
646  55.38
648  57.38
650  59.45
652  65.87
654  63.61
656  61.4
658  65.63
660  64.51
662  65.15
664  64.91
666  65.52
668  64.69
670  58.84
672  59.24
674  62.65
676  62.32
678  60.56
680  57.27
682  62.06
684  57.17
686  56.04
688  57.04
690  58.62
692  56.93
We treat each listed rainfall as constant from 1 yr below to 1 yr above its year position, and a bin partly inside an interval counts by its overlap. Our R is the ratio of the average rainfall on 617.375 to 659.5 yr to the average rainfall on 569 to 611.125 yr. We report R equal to 1.25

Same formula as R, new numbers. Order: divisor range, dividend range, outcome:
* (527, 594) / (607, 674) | 1.28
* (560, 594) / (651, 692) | 1.42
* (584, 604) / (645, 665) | 1.34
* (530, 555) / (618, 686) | 1.32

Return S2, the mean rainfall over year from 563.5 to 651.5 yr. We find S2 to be 48.3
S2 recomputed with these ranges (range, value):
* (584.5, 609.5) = 46.2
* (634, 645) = 55.7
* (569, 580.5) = 42.3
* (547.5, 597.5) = 43.9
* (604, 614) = 46.1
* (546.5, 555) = 43.9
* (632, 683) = 60.3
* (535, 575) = 44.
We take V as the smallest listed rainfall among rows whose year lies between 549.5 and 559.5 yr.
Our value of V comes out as 42.79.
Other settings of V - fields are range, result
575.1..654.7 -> 40.09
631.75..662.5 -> 54.48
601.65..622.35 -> 42.8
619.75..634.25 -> 48.57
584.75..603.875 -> 44.3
